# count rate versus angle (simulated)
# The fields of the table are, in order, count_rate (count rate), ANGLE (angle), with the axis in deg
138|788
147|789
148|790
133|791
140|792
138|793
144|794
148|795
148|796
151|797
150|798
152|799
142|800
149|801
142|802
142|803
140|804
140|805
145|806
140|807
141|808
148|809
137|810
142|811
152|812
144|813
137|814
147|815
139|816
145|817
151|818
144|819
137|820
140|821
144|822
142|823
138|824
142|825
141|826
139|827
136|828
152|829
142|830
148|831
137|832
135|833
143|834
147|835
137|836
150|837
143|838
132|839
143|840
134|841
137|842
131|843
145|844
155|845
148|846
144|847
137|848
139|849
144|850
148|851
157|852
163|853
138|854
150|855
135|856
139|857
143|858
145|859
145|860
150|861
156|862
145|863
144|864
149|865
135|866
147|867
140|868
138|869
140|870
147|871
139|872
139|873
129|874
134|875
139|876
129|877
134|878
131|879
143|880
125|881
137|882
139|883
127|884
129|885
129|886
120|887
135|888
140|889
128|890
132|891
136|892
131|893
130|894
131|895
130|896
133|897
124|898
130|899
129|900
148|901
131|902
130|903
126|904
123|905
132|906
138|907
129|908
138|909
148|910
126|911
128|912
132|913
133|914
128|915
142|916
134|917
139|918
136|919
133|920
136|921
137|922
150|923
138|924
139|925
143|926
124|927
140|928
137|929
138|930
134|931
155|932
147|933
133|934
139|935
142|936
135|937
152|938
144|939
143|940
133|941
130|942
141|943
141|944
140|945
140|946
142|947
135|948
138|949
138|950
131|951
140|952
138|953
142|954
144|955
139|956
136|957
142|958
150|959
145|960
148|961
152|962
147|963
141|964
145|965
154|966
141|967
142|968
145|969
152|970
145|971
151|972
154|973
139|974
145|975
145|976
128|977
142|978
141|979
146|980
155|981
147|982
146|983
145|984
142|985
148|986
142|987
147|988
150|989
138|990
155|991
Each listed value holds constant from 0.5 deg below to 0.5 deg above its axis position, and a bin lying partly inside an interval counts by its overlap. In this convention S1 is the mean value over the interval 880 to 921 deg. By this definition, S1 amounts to 132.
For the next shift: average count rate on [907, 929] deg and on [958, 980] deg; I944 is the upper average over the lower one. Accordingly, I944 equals 1.1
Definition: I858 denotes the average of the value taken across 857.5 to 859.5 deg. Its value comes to 144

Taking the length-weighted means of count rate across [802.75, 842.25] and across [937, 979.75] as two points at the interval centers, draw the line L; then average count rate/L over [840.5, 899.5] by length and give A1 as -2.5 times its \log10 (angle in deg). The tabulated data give 0.027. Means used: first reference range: 142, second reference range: 142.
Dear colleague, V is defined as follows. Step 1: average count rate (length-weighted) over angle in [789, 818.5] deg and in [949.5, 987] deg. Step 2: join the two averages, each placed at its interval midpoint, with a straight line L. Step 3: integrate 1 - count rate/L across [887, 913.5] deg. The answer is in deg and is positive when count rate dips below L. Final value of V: 2.2 deg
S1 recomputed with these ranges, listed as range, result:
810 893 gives 141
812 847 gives 142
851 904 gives 137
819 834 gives 141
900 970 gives 139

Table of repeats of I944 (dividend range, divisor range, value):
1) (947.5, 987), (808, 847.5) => 1.01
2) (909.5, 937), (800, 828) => 0.96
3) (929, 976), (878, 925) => 1.07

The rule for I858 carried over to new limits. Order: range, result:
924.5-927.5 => 135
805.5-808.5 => 142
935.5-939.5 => 143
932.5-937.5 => 139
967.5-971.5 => 146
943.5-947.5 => 141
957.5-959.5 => 146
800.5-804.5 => 143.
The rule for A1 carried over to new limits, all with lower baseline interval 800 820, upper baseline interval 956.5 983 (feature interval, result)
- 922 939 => 0.03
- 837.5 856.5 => 0.00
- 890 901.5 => 0.10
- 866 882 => 0.06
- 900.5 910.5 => 0.08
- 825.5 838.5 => 0.01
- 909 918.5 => 0.08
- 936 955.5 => 0.04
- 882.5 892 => 0.10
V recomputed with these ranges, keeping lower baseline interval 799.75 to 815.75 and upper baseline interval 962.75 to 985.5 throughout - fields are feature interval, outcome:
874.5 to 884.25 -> 0.7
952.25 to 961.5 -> 0.1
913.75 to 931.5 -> 0.9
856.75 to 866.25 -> -0.1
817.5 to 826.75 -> 0.1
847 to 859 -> -0.1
